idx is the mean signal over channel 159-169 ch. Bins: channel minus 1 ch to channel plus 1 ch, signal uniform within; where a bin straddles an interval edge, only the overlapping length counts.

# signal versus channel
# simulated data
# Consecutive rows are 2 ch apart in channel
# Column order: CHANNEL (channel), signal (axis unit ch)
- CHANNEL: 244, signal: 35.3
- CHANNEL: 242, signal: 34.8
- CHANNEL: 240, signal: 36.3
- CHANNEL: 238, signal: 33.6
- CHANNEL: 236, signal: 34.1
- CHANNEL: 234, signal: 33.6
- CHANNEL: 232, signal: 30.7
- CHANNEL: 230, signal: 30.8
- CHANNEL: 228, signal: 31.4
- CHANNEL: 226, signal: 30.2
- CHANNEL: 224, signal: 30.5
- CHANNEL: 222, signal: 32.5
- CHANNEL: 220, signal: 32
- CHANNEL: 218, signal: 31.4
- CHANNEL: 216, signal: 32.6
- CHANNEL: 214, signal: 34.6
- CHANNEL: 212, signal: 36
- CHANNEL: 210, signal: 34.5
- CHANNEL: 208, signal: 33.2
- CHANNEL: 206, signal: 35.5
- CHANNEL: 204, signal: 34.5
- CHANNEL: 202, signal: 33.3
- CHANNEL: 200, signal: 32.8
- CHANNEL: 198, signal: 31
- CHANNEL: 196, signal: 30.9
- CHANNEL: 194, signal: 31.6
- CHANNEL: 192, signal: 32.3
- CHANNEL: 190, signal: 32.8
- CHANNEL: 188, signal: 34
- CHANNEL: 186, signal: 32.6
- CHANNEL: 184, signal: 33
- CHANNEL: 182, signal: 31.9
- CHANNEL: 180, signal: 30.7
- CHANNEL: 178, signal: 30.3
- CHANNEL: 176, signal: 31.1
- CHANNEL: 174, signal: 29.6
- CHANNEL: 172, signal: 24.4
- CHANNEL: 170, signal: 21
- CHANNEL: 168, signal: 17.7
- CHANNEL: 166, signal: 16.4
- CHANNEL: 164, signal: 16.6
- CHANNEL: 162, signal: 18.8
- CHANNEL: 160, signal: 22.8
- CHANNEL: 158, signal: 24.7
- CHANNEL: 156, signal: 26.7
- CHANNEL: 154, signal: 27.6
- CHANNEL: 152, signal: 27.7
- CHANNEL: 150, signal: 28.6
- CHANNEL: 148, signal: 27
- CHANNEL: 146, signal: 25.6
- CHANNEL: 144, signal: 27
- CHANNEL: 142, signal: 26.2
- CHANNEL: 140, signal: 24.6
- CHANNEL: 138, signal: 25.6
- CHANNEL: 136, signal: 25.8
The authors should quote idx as 18.5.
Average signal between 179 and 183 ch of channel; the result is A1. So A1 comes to 31.3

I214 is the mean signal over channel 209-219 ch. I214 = 33.8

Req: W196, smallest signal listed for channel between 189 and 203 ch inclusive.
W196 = 30.9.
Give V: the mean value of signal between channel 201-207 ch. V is 34.4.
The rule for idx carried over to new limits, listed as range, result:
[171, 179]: 28.9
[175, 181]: 30.7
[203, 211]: 34.4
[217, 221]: 31.7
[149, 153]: 28.1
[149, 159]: 27.1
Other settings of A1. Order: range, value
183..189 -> 33.2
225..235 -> 31.3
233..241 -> 34.4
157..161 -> 23.8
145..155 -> 27.3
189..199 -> 31.7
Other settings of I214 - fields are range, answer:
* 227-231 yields 31.1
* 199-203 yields 33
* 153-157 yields 27.1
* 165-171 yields 18.4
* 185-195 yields 32.7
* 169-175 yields 25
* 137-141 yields 25.1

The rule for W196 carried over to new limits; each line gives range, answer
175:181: 30.3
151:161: 22.8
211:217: 32.6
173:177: 29.6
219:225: 30.5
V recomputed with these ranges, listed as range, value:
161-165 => 17.7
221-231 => 31.1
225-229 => 30.8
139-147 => 25.9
